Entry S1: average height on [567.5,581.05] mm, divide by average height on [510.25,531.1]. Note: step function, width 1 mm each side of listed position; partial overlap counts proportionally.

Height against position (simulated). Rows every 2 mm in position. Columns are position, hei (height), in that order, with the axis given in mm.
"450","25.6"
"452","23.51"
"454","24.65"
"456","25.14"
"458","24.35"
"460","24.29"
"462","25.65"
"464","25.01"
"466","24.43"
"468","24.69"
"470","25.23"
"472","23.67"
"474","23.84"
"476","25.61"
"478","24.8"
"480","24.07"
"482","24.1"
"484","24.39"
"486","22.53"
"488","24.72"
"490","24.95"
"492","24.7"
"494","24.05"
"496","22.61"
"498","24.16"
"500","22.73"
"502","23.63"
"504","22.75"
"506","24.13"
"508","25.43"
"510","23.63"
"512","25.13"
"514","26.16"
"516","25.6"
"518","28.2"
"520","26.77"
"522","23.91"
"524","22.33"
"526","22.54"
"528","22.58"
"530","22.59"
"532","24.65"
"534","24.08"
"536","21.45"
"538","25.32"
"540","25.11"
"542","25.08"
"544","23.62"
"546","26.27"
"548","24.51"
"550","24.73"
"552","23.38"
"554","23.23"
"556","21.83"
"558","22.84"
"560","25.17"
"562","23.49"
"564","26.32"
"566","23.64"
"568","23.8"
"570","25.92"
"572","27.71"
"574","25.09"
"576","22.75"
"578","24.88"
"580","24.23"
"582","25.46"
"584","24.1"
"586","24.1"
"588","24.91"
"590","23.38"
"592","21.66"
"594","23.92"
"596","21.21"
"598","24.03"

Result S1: 1.0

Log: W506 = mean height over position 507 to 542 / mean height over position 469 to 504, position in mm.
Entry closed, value 1.02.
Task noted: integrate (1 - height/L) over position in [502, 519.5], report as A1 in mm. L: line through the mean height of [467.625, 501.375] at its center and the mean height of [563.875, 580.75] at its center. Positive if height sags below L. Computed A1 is -0.5 mm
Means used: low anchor 24.2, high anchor 24.9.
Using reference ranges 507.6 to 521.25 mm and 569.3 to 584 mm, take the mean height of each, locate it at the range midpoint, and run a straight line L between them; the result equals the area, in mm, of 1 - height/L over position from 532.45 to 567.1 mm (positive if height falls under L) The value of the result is 1.72 mm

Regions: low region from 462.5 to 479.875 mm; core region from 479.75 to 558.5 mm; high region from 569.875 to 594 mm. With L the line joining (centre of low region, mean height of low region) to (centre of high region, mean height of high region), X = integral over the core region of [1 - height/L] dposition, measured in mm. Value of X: 1.4 mm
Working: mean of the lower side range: 24.7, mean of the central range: 24.1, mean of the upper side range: 24.4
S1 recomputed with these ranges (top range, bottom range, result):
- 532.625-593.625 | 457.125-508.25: 1.00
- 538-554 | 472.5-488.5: 1.02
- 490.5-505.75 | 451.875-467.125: 0.96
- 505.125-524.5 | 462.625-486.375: 1.03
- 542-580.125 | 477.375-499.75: 1.02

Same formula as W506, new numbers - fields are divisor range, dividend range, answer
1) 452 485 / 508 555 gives 0.99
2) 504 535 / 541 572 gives 1.00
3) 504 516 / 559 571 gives 1.00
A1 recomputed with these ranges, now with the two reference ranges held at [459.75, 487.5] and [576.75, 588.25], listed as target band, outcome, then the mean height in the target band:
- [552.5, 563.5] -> 0.48 mm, 23.5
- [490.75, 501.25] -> 0.34 mm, 23.7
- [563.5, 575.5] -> -0.35 mm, 25.3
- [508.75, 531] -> -0.01 mm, 24.5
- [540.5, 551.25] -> -0.13 mm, 24.8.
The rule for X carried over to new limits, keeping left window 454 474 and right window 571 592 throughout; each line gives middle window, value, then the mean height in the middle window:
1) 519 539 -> 0.78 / 23.6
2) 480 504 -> 0.78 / 23.8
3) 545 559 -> 0.42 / 23.8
